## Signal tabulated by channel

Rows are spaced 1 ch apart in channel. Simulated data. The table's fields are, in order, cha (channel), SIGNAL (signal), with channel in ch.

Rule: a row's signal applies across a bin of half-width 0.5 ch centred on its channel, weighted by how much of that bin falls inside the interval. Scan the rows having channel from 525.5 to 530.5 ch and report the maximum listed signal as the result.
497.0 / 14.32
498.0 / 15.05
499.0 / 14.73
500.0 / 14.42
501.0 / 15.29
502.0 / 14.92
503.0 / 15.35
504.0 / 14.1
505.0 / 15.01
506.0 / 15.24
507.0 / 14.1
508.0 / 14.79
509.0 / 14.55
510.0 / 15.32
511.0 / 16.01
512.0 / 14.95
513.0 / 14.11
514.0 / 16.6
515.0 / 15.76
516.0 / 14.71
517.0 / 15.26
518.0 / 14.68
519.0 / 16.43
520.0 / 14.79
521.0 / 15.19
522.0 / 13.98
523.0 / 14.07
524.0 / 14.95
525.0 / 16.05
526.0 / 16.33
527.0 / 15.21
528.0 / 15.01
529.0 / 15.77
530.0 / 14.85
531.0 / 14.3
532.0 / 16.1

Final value 16.33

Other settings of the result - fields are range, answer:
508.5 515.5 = 16.6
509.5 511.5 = 16.01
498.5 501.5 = 15.29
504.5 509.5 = 15.24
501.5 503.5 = 15.35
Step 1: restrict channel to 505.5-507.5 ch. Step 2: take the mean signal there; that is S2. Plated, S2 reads 14.7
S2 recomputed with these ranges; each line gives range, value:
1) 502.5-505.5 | 14.8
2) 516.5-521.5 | 15.3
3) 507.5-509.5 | 14.7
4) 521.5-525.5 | 14.8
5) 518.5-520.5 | 15.6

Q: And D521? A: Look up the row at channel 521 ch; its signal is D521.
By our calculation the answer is 15.19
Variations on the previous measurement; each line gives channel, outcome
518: 14.68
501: 15.29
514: 16.6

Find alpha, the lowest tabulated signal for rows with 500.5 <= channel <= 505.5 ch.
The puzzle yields 14.1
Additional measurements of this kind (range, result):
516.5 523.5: 13.98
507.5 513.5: 14.11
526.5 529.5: 15.01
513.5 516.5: 14.71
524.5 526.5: 16.05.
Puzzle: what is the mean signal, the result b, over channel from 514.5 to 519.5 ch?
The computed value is 15.4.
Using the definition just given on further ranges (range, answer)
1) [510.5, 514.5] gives 15.4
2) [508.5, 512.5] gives 15.2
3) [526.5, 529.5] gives 15.3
